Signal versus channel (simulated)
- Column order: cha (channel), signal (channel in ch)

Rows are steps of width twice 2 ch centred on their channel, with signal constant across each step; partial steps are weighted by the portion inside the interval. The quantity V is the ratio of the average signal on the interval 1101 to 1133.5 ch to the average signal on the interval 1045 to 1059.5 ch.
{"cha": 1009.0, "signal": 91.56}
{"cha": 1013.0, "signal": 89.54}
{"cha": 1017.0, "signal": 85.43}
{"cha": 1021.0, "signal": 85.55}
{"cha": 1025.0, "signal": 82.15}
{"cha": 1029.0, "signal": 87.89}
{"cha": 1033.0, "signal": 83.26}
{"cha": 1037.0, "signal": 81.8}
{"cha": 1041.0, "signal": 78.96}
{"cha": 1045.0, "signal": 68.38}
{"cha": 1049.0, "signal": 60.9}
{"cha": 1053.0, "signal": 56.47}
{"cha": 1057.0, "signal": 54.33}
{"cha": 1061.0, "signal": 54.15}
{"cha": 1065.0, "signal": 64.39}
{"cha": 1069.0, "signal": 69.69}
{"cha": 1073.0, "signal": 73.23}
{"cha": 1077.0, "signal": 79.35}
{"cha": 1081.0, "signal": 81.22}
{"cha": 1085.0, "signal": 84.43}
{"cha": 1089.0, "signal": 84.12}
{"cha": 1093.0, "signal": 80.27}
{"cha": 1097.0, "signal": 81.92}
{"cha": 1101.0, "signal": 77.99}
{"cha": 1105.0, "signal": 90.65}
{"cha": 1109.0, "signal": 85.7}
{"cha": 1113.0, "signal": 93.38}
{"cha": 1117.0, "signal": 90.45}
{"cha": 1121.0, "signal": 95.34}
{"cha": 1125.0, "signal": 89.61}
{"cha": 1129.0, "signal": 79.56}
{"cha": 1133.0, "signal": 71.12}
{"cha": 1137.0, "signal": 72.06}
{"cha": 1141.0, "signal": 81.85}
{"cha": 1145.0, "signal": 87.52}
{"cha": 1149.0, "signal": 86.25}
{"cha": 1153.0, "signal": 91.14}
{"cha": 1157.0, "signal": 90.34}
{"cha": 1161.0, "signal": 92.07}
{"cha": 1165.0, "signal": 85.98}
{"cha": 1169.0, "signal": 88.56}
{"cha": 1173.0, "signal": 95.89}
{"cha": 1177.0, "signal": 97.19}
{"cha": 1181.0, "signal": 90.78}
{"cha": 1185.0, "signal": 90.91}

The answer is 1.5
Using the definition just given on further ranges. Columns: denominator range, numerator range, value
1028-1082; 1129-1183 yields 1.23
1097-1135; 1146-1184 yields 1.06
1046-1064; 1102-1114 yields 1.54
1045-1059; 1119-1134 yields 1.44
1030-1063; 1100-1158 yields 1.26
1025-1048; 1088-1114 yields 1.06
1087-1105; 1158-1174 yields 1.10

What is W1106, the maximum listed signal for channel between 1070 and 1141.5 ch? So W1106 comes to 95.34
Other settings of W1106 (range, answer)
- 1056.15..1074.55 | 73.23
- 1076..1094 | 84.43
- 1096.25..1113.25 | 93.38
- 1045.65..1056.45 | 60.9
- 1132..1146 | 87.52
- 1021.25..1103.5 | 87.89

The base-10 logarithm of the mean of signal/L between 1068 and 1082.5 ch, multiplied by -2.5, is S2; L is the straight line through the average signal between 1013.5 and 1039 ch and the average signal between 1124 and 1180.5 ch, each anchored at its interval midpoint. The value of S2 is 0.124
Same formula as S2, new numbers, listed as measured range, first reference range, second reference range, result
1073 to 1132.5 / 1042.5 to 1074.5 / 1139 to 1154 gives -0.14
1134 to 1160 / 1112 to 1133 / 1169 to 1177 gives 0.08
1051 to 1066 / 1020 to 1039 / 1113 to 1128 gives 0.45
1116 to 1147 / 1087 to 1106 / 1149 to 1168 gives 0.04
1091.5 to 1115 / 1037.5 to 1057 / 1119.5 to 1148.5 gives -0.11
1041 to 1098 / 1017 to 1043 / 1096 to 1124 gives 0.21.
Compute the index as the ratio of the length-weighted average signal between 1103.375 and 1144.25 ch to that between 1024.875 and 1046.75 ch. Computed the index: 1.1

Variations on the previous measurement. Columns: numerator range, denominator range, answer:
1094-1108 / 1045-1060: 1.43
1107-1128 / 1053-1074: 1.46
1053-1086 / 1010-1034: 0.80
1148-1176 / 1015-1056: 1.18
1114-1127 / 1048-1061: 1.63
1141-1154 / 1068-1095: 1.10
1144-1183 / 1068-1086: 1.17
